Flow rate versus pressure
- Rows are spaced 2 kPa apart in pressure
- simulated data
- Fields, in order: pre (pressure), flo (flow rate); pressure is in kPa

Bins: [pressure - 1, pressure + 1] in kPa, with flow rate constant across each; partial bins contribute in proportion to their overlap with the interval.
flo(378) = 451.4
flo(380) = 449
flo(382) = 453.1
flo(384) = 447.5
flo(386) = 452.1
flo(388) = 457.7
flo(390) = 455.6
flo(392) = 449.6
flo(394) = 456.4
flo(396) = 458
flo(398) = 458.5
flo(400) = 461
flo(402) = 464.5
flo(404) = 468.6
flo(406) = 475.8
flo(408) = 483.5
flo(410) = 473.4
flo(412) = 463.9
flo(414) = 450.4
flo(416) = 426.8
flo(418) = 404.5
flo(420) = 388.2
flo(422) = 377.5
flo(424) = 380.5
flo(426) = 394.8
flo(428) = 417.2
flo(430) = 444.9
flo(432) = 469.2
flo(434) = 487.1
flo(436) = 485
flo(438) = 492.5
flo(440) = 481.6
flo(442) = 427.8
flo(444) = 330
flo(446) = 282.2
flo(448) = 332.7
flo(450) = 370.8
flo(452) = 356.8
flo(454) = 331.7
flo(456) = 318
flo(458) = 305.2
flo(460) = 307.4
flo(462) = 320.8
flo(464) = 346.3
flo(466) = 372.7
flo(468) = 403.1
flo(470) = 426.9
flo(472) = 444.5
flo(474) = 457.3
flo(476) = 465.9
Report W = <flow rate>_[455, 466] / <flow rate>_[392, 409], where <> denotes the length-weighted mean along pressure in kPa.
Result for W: 0.7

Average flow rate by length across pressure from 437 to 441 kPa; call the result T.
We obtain 487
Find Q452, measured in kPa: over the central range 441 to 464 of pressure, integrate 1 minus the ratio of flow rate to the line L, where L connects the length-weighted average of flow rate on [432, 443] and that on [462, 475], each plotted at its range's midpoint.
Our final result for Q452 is 5.4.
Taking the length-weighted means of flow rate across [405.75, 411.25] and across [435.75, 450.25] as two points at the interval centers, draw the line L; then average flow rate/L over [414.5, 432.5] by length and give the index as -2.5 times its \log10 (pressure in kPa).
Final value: 0.08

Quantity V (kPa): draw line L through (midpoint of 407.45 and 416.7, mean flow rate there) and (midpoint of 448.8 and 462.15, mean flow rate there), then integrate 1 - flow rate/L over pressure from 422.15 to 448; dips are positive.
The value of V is -1.9 kPa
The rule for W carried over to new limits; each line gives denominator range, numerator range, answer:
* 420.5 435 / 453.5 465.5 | 0.76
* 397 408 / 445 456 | 0.71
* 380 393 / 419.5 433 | 0.91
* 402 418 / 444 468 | 0.73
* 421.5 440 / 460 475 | 0.88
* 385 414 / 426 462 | 0.84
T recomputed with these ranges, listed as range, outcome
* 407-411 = 478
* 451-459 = 328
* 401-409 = 473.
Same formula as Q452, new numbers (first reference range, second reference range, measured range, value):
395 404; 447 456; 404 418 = -0.7 kPa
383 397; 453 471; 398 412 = -1.2 kPa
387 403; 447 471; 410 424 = 0.0 kPa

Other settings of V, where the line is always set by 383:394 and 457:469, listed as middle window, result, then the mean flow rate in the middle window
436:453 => -0.9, 390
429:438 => -2.0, 474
